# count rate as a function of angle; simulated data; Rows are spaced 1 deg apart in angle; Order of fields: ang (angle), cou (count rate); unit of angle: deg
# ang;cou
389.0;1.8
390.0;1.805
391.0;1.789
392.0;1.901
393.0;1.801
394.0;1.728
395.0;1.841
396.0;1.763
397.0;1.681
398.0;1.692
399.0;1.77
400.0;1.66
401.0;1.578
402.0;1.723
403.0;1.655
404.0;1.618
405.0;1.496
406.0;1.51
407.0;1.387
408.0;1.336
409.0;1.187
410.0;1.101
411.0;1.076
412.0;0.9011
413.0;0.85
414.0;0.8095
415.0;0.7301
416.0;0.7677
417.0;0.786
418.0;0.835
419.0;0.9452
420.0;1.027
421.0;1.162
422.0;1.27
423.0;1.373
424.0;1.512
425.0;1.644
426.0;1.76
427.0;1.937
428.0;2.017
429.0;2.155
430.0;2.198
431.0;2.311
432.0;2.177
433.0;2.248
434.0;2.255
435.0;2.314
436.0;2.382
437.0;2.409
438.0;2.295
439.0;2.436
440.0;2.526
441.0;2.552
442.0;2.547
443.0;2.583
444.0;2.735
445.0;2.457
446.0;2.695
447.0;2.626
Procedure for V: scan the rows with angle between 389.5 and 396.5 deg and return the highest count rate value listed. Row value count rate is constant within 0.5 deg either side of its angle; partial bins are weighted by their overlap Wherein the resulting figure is 1.901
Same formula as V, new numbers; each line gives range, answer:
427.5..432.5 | 2.311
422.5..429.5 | 2.155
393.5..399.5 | 1.841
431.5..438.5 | 2.409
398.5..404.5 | 1.77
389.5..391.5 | 1.805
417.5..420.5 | 1.027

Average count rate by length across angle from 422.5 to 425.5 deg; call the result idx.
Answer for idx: 1.51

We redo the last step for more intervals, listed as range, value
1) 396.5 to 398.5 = 1.69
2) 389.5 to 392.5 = 1.83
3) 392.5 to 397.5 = 1.76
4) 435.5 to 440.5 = 2.41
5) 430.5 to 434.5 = 2.25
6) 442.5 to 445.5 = 2.59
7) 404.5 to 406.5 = 1.5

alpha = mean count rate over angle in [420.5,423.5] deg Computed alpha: 1.27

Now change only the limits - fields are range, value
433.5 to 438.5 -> 2.33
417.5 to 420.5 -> 0.936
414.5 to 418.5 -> 0.78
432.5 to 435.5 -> 2.27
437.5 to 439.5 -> 2.37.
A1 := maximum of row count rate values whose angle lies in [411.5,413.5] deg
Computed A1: 0.9011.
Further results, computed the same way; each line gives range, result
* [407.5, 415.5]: 1.336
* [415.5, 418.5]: 0.835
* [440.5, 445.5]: 2.735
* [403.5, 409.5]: 1.618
